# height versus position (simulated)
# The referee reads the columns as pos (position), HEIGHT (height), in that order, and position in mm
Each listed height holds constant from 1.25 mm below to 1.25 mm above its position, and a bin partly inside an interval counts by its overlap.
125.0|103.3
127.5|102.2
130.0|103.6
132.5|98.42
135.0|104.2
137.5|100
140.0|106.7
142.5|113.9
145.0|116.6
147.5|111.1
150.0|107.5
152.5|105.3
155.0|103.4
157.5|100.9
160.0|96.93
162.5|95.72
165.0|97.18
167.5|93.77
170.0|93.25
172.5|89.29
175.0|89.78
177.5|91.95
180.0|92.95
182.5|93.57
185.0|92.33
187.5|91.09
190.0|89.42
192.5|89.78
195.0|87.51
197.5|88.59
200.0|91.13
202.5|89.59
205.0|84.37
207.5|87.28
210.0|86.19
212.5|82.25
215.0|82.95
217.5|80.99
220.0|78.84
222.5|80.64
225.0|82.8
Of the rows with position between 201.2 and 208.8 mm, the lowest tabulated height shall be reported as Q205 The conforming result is 84.37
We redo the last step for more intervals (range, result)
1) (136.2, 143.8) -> 100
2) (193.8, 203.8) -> 87.51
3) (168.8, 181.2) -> 89.29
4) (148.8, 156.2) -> 103.4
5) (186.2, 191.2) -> 89.42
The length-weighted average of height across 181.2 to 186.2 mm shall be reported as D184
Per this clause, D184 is 93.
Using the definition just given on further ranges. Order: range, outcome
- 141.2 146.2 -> 115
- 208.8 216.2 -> 83.8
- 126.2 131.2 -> 103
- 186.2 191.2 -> 90.3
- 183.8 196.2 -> 90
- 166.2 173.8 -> 92.1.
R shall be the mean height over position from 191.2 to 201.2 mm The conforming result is 89.2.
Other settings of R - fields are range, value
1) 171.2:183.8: 91.5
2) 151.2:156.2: 104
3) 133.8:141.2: 104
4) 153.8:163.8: 99.2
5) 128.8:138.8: 102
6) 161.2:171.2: 95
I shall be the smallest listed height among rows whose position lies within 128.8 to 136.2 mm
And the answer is 98.42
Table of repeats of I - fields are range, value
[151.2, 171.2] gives 93.25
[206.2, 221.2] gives 78.84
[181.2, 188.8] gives 91.09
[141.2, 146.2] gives 113.9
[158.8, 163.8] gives 95.72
